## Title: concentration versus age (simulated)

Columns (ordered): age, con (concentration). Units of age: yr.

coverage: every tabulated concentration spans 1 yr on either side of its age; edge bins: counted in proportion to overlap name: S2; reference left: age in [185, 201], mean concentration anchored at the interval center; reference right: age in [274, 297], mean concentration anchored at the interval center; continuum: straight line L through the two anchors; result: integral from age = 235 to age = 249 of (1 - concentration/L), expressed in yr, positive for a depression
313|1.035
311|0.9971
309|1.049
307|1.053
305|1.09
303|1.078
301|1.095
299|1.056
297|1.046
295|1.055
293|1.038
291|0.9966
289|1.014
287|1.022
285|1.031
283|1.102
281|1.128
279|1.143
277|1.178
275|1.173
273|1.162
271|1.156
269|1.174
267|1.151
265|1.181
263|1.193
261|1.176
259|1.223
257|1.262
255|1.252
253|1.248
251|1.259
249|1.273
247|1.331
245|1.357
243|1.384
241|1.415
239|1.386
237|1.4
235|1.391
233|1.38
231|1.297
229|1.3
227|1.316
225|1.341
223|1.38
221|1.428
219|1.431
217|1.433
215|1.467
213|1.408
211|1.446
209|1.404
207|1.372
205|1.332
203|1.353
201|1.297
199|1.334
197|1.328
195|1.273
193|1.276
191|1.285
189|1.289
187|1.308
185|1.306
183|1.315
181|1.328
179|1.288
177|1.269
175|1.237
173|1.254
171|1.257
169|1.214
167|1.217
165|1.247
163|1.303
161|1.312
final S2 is -2.2 yr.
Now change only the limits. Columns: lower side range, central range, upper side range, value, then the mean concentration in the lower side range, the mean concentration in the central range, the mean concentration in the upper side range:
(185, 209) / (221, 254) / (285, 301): -4.00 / 1.32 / 1.34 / 1.04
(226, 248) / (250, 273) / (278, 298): 0.18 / 1.36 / 1.2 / 1.06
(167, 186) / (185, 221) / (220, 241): -1.05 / 1.27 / 1.36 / 1.36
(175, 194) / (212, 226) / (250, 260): -1.56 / 1.29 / 1.41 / 1.25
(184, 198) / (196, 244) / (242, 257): -2.94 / 1.29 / 1.38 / 1.3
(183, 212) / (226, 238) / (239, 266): -0.47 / 1.33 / 1.35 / 1.28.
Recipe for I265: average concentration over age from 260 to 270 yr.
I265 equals 1.18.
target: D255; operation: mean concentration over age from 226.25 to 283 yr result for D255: 1.26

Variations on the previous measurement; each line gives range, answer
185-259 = 1.34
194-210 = 1.34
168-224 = 1.33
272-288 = 1.12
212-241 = 1.38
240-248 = 1.37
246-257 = 1.27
